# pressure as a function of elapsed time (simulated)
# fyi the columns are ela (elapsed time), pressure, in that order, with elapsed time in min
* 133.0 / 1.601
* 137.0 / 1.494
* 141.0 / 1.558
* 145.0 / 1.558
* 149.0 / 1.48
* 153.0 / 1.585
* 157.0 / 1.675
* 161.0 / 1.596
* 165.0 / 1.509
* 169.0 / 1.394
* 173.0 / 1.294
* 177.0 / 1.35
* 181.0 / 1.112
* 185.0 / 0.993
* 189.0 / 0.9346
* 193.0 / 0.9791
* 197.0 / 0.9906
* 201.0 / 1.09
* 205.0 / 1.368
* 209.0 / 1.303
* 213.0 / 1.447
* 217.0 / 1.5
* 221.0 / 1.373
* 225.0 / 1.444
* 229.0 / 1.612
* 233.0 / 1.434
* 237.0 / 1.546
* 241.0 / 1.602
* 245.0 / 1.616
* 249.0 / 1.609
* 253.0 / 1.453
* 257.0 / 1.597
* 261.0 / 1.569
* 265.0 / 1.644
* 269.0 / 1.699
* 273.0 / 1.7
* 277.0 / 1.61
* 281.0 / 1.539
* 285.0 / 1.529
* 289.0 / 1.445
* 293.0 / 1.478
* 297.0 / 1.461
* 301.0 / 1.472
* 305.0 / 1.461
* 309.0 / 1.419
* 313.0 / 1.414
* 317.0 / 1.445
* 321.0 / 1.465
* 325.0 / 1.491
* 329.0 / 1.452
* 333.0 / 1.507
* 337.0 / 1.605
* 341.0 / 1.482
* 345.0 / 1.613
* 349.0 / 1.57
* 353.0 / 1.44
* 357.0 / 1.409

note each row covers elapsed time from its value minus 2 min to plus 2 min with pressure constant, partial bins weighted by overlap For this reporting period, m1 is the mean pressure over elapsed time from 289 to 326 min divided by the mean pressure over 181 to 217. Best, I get 1.26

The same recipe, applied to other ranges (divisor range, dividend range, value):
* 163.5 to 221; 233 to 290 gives 1.28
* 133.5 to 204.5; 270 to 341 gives 1.12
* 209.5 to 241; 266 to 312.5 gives 1.03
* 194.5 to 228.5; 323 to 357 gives 1.14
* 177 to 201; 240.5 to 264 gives 1.52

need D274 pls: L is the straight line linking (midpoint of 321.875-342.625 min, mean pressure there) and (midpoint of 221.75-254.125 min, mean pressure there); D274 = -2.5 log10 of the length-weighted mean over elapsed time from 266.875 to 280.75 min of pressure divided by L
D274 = -0.09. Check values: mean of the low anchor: 1.54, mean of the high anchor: 1.51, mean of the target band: 1.65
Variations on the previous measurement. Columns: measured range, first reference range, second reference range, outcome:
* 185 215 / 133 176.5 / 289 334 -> 0.288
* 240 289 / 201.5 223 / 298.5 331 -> -0.127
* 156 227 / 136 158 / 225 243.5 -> 0.196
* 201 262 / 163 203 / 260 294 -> -0.078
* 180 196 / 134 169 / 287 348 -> 0.468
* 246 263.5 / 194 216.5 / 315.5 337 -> -0.164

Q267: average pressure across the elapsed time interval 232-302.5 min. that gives 1.56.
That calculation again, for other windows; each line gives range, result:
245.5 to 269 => 1.59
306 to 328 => 1.45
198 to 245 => 1.43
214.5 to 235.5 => 1.47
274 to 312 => 1.49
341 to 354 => 1.54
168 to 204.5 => 1.13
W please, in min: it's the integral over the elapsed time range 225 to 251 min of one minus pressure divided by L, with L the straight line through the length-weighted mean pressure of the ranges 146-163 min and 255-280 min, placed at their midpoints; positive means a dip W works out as 1.0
